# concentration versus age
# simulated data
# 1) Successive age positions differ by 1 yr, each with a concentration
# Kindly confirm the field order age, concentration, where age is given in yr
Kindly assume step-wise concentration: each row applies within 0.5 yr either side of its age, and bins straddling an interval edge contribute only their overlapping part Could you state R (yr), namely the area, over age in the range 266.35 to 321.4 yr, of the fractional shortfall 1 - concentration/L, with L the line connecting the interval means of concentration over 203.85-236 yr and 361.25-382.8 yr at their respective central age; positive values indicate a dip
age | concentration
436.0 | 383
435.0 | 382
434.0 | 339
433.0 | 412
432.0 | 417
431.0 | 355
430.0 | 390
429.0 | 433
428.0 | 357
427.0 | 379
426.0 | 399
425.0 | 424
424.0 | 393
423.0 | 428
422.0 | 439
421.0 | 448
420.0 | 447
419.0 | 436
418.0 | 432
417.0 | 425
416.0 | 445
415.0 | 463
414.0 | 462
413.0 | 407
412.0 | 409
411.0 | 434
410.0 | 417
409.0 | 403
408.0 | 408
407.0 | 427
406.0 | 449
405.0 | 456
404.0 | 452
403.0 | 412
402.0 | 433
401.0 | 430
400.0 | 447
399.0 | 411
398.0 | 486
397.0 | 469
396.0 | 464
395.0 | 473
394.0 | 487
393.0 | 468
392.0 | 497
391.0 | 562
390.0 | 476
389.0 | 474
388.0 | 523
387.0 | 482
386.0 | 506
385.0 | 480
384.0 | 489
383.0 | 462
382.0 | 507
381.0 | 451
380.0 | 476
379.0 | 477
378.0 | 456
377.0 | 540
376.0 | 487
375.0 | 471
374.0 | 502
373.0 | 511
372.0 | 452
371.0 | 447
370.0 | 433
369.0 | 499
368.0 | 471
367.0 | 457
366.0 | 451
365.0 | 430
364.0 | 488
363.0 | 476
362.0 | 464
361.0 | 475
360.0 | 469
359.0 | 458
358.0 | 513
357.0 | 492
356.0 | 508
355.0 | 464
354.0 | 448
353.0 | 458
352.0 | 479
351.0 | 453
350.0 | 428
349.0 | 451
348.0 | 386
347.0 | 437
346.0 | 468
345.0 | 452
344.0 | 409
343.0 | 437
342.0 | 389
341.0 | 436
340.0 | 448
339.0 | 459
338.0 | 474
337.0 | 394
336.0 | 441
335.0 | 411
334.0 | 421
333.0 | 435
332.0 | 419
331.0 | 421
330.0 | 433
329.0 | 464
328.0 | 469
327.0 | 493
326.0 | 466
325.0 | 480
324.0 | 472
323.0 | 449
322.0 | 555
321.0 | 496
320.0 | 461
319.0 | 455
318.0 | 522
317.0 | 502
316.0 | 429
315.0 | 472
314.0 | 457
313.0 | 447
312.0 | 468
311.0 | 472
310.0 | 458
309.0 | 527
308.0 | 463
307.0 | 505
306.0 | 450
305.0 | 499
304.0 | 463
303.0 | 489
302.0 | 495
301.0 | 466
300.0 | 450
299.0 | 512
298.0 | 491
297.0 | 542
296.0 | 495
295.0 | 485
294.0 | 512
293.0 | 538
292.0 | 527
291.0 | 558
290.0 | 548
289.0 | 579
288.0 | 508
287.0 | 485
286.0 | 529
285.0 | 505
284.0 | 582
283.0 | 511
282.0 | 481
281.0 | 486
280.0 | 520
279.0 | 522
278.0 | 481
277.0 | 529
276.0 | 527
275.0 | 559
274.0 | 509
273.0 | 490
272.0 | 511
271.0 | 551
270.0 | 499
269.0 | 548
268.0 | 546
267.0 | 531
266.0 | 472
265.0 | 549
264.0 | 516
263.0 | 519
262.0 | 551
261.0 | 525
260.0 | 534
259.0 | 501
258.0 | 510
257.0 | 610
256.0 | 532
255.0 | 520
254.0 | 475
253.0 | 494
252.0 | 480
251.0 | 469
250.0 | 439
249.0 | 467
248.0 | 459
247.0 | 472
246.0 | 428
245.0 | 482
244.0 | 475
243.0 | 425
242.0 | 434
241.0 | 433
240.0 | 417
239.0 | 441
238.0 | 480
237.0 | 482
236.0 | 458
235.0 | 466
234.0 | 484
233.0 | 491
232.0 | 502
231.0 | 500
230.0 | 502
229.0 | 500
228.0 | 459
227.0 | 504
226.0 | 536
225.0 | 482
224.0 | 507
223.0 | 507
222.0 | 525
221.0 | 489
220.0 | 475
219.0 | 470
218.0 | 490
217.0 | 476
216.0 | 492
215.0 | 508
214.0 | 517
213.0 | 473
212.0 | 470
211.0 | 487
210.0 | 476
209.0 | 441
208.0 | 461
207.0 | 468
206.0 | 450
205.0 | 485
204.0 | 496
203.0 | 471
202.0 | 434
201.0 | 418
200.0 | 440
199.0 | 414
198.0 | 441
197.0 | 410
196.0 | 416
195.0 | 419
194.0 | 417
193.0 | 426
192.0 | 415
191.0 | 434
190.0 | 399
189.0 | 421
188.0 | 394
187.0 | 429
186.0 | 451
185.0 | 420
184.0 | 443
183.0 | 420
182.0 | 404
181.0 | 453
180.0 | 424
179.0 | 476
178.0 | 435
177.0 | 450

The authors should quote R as -2.6 yr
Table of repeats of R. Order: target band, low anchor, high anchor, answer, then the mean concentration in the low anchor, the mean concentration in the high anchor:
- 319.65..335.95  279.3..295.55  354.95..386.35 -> 1.4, 522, 477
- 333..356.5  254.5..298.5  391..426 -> 1.9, 523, 442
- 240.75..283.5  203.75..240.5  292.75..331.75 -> -1.9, 483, 479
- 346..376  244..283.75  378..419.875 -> 0.4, 508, 458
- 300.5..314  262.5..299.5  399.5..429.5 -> 0.7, 520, 426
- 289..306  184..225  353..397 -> -1.3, 456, 479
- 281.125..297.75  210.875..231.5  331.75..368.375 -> -1.8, 494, 450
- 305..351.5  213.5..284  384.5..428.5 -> 1.5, 497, 446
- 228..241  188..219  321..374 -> -0.6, 452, 456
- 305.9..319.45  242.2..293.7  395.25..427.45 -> 0.3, 511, 433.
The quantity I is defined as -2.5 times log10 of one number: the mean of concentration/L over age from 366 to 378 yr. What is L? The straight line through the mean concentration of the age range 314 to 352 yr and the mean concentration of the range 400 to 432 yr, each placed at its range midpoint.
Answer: -0.09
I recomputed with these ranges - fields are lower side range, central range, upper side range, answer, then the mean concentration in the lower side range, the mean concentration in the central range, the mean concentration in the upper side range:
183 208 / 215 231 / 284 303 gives -0.09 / 434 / 495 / 514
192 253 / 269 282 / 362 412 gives -0.11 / 467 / 515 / 466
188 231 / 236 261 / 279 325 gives 0.00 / 464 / 478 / 496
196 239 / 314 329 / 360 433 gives -0.04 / 476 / 479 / 452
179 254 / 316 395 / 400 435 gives -0.08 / 460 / 466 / 419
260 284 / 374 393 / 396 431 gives -0.10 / 520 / 490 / 427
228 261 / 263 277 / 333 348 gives -0.12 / 480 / 524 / 432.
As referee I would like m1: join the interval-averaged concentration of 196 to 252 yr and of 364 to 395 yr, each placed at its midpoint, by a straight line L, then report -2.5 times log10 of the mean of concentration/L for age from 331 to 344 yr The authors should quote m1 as 0.12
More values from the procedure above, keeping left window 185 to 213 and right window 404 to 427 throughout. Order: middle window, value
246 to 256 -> -0.09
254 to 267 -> -0.20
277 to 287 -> -0.18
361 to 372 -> -0.07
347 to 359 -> -0.07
